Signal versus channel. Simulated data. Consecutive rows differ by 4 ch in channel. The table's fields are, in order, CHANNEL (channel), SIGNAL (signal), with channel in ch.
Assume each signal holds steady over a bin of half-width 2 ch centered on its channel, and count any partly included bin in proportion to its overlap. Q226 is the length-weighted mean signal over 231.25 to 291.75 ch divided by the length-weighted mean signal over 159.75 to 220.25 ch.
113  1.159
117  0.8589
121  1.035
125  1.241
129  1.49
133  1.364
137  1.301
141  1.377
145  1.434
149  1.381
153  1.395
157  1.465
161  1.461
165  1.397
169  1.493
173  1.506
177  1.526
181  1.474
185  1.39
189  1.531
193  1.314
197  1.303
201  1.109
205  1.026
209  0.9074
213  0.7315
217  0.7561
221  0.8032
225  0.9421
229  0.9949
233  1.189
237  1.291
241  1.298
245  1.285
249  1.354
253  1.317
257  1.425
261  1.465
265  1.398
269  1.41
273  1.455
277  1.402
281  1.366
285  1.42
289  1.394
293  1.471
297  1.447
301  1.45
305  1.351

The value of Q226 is 1.09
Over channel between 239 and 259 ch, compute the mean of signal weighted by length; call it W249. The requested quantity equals 1.34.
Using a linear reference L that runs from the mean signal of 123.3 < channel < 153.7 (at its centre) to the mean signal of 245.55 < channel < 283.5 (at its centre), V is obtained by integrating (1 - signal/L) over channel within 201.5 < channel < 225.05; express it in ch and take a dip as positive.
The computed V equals 8.77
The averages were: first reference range 1.37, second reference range 1.4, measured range 0.87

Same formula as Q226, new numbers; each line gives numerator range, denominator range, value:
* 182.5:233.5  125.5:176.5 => 0.76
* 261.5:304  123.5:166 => 1.02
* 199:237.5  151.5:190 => 0.66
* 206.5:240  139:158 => 0.68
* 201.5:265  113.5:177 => 0.84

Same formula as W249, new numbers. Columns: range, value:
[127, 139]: 1.39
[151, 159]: 1.43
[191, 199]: 1.31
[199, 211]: 1.01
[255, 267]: 1.43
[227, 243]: 1.19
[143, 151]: 1.41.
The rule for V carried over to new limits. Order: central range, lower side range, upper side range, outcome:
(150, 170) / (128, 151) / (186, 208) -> -1.5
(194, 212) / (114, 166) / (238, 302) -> 3.7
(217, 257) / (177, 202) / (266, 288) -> 6.8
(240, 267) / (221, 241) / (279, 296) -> -3.2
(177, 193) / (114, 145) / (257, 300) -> -1.7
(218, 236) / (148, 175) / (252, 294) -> 5.5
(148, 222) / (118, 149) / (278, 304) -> 4.2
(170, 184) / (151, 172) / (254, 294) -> -0.5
